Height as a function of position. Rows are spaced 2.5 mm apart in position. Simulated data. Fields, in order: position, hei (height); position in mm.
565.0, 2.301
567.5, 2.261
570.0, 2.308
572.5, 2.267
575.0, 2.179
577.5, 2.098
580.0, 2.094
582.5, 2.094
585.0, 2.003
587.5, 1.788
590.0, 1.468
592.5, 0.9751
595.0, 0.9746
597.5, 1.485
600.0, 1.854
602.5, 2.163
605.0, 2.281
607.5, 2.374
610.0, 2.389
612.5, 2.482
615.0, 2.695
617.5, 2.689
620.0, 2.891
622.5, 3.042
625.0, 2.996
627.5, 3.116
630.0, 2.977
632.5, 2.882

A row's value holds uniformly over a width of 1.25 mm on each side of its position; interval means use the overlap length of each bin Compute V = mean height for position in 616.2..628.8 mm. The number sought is 2.95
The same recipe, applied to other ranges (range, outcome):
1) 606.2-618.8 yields 2.53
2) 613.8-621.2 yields 2.76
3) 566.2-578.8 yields 2.22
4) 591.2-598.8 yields 1.15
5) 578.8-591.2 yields 1.89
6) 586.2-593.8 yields 1.41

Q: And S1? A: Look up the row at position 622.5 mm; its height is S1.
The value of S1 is 3.042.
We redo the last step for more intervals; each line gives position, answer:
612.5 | 2.482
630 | 2.977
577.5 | 2.098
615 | 2.695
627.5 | 3.116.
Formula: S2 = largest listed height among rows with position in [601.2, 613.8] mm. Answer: 2.482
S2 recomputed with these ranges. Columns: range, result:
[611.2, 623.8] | 3.042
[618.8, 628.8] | 3.116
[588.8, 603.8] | 2.163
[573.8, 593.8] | 2.179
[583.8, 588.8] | 2.003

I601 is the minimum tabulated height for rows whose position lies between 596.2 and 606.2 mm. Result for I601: 1.485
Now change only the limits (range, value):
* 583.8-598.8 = 0.9746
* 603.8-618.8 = 2.281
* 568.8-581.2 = 2.094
